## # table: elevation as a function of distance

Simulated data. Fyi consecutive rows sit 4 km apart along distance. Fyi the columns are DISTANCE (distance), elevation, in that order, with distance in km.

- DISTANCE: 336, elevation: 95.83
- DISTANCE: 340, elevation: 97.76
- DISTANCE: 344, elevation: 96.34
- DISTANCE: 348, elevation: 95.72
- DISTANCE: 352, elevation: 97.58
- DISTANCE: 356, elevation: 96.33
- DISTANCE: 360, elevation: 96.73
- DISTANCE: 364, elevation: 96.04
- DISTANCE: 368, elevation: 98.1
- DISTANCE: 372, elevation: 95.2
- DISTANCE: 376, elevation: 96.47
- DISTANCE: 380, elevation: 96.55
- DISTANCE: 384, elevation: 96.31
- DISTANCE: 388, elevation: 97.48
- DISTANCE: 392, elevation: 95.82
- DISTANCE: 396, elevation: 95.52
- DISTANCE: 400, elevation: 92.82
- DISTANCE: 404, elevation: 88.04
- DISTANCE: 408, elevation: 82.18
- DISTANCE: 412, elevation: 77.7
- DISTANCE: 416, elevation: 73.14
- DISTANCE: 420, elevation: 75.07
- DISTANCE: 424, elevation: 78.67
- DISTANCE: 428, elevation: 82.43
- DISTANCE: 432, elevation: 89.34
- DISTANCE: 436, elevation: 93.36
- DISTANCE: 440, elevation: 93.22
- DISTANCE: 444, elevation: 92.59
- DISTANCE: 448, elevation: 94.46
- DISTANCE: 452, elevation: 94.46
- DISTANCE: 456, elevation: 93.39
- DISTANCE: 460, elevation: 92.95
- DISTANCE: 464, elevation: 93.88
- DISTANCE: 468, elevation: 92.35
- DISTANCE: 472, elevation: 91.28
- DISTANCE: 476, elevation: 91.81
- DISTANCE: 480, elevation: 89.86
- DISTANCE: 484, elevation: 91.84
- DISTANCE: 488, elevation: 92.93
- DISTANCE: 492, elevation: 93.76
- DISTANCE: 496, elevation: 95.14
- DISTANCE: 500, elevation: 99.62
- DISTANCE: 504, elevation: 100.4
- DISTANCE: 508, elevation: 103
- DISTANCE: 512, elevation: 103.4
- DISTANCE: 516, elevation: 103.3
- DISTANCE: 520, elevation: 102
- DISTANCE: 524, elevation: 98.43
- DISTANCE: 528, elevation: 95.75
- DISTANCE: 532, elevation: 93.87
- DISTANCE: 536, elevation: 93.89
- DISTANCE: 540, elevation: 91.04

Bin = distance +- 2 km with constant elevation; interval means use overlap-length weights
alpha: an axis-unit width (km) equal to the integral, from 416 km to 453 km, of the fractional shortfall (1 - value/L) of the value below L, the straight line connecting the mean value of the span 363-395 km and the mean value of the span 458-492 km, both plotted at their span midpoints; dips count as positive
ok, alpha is 2.7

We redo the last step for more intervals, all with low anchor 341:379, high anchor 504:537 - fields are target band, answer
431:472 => 2.2 km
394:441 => 6.1 km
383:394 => 0.1 km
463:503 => 2.2 km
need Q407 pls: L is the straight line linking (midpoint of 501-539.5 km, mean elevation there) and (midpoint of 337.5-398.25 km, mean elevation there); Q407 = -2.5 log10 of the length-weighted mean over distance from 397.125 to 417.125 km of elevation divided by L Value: 0.161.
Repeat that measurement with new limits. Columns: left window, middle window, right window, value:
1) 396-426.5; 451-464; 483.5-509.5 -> -0.041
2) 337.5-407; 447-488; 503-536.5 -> 0.063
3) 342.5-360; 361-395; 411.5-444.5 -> -0.051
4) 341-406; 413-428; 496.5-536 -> 0.255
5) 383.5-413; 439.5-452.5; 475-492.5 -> -0.026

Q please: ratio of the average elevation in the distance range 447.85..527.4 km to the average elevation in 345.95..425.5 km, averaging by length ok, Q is 1.05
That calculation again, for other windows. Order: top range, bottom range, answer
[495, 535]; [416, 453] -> 1.14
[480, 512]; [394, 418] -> 1.14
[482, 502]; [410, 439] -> 1.16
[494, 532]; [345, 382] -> 1.03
